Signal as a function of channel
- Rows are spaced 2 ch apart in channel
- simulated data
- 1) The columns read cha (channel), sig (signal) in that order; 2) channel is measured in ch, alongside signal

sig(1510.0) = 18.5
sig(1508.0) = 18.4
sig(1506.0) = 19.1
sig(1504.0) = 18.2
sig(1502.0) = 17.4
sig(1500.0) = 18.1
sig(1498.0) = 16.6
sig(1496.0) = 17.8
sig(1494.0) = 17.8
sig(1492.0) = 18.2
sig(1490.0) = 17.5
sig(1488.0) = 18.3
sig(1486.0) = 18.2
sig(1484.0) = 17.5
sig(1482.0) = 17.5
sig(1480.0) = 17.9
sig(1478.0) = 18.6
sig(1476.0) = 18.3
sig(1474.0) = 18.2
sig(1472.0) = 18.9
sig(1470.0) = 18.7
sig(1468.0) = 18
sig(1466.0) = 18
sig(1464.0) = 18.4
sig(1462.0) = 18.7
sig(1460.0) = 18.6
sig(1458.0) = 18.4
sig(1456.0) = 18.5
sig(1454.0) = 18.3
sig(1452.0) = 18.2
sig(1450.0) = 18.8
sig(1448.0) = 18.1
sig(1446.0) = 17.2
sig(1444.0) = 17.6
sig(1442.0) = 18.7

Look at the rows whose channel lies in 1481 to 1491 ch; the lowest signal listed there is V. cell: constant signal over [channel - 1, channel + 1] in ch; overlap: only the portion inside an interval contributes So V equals 17.5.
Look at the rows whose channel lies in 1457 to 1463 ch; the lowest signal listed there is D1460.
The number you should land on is 18.4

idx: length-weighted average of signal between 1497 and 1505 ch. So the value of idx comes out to 17.6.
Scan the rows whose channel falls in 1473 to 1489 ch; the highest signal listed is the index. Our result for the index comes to 18.6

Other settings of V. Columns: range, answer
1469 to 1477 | 18.2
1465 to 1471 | 18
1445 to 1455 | 17.2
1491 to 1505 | 16.6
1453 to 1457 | 18.3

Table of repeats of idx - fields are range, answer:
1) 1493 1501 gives 17.6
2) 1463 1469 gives 18.1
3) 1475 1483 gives 18.1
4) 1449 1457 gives 18.4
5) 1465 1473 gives 18.4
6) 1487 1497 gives 17.9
